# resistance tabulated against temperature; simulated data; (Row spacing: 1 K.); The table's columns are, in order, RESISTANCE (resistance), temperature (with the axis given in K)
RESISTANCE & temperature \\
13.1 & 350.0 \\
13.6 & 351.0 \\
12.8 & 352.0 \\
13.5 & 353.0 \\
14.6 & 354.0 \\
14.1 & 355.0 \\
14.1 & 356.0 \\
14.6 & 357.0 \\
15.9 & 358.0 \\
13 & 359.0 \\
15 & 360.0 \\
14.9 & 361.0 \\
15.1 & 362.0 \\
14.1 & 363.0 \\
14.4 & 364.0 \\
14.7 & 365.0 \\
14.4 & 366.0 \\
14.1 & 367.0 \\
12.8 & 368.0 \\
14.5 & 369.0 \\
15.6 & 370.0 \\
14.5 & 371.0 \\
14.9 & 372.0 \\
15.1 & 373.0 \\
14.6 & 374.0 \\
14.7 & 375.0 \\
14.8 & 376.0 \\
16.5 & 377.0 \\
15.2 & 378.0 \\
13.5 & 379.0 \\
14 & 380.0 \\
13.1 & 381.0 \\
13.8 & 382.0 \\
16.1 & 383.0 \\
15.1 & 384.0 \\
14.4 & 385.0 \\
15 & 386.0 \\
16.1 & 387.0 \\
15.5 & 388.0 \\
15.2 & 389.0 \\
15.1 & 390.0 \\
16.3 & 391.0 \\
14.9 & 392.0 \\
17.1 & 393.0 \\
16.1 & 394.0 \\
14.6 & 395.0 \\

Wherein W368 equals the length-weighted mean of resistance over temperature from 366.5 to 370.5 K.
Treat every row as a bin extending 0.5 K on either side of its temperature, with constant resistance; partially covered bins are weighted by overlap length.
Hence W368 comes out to 14.2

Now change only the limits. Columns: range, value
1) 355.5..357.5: 14.3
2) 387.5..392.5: 15.4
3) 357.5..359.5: 14.4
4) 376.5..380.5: 14.8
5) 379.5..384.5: 14.4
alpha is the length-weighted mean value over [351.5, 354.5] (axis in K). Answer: 13.6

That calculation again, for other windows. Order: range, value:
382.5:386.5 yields 15.2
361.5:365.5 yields 14.6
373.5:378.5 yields 15.2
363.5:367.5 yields 14.4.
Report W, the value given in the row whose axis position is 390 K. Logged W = 15.1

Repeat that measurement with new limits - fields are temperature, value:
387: 16.1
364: 14.4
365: 14.7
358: 15.9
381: 13.1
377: 16.5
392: 14.9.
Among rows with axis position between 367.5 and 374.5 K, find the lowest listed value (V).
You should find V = 12.8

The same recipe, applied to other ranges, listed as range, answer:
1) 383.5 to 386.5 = 14.4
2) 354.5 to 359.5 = 13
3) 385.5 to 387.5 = 15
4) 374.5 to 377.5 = 14.7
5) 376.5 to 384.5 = 13.1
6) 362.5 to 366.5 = 14.1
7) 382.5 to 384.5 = 15.1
